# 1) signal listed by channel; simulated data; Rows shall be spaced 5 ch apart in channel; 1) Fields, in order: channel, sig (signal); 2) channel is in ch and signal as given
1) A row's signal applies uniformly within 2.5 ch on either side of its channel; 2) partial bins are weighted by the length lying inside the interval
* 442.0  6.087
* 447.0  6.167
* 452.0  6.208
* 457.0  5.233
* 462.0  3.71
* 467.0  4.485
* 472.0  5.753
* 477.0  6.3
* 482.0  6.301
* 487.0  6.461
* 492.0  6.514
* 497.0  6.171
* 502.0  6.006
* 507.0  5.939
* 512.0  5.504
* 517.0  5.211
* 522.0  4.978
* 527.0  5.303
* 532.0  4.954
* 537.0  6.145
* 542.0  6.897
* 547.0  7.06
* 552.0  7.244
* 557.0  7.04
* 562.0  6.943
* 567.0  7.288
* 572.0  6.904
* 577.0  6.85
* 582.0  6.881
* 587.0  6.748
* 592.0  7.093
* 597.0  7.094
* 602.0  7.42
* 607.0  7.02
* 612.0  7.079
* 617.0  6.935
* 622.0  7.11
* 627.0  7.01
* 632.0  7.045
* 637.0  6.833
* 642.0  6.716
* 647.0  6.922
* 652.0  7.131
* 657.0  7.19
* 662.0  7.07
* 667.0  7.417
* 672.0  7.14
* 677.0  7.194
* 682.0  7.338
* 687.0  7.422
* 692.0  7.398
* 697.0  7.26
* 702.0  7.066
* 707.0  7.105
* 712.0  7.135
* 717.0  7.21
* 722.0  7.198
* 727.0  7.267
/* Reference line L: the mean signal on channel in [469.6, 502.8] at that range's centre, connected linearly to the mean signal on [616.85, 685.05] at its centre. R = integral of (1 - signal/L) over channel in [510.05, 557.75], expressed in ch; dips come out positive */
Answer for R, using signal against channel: 3.54 ch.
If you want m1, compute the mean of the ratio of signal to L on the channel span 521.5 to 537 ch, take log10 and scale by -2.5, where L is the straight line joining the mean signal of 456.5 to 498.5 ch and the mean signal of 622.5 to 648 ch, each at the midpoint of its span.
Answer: 0.157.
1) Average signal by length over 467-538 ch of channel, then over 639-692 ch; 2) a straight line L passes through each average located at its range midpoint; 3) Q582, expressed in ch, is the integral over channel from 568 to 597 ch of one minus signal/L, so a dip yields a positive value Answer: -2.2 ch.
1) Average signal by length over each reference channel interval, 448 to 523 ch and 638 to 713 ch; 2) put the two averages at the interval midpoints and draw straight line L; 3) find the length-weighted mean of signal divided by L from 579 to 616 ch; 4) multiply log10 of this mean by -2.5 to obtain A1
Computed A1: -0.08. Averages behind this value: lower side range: 5.68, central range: 7.04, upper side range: 7.16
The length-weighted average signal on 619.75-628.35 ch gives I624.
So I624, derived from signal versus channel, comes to 7.07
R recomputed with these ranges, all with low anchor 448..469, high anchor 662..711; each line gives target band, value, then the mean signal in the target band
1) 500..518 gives -0.63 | 5.69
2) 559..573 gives -2.30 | 7.06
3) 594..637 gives -3.47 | 7.07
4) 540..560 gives -3.91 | 7.06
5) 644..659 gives -0.35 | 7.07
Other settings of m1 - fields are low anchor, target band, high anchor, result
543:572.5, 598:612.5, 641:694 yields -0.01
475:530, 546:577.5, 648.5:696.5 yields -0.12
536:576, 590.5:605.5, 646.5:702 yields -0.02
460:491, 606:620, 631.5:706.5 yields -0.05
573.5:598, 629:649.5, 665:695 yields 0.04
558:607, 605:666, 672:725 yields 0.02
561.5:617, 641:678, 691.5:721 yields 0.00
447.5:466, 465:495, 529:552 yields -0.10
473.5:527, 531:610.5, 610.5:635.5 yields -0.05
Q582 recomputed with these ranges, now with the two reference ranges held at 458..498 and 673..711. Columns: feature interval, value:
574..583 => -0.63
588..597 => -0.72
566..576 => -1.06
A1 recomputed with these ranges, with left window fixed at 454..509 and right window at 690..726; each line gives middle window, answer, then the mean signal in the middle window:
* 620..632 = -0.062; 7.05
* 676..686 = -0.042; 7.3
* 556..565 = -0.126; 7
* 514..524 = 0.165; 5.12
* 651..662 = -0.044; 7.14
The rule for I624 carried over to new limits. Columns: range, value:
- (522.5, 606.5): 6.71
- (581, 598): 6.95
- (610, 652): 6.97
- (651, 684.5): 7.22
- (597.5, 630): 7.09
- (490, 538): 5.65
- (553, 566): 7.05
